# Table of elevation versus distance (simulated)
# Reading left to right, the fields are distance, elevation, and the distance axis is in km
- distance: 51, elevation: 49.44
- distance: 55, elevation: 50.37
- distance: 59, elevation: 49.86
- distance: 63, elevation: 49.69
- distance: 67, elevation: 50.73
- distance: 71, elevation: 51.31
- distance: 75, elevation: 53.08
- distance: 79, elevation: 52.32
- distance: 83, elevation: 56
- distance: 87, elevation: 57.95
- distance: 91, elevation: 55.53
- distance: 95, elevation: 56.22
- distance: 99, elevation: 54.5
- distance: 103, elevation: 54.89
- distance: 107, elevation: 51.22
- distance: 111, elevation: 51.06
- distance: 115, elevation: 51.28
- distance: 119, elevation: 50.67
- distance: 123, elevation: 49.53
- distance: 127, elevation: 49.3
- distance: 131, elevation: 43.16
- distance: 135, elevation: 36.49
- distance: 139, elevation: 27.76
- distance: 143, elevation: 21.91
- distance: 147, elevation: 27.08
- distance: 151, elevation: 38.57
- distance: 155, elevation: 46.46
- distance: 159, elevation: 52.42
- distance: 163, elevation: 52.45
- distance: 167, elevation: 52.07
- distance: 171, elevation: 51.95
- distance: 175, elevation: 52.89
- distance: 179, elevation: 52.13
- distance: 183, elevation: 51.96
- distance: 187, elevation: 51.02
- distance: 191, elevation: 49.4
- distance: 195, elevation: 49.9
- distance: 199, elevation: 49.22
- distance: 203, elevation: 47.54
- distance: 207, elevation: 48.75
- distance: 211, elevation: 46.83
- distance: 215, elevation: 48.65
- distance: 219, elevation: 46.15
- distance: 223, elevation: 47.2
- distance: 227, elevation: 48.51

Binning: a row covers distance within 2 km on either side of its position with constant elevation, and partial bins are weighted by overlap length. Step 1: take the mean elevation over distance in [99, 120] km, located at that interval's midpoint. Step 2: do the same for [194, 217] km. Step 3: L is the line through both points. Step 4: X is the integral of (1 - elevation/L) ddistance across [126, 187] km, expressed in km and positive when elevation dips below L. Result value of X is 7.63 km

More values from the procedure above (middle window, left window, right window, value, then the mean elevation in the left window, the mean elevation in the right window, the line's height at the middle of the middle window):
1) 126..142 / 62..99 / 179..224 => 4.4 km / 53.8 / 49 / 51.7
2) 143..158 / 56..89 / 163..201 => 4.4 km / 52.5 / 51.2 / 51.6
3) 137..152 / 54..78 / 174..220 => 6.6 km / 50.9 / 49.5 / 50.1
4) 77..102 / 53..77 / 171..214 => -2.3 km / 50.8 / 50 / 50.7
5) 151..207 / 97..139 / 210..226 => -3.0 km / 48.2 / 47.3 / 47.7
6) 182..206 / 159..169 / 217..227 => -0.1 km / 52.3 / 47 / 49.6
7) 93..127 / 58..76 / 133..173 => -4.8 km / 50.9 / 40.7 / 45.8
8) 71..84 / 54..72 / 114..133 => -0.9 km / 50.3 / 48.7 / 49.9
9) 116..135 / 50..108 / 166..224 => 1.7 km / 53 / 49.7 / 51.7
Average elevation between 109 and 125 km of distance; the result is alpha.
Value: 50.6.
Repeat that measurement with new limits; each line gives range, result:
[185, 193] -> 50.2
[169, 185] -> 52.2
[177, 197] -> 50.9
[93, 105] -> 55.2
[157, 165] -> 52.4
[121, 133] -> 47.3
